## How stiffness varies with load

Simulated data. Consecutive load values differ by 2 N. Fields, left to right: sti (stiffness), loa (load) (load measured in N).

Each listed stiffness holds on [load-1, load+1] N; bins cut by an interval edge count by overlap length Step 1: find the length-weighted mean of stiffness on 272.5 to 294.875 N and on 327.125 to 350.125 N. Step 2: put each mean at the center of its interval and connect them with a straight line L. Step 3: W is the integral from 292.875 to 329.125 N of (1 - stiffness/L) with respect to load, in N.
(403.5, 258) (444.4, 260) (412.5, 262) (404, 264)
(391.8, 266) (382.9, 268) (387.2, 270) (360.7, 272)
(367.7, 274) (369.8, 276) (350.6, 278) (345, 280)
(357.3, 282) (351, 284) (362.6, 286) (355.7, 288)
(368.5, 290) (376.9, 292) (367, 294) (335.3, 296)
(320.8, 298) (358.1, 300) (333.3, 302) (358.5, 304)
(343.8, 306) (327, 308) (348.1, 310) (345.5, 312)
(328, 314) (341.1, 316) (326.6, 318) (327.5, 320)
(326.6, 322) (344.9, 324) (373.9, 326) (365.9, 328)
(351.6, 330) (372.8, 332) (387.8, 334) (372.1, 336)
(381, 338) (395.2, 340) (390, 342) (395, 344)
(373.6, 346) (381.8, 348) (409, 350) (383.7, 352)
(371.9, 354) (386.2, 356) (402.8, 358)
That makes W 2.70 N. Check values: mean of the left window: 361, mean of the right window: 380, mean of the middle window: 343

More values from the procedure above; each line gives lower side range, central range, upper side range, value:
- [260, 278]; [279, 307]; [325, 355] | 2.3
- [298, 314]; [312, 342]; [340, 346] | 1.0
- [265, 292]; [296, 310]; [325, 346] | 1.2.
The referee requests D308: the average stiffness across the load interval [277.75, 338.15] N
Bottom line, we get 351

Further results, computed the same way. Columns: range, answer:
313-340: 355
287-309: 350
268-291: 362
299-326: 340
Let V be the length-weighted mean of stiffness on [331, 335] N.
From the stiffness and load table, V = 380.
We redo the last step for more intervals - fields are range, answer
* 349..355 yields 388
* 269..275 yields 372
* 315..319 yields 334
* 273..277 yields 369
